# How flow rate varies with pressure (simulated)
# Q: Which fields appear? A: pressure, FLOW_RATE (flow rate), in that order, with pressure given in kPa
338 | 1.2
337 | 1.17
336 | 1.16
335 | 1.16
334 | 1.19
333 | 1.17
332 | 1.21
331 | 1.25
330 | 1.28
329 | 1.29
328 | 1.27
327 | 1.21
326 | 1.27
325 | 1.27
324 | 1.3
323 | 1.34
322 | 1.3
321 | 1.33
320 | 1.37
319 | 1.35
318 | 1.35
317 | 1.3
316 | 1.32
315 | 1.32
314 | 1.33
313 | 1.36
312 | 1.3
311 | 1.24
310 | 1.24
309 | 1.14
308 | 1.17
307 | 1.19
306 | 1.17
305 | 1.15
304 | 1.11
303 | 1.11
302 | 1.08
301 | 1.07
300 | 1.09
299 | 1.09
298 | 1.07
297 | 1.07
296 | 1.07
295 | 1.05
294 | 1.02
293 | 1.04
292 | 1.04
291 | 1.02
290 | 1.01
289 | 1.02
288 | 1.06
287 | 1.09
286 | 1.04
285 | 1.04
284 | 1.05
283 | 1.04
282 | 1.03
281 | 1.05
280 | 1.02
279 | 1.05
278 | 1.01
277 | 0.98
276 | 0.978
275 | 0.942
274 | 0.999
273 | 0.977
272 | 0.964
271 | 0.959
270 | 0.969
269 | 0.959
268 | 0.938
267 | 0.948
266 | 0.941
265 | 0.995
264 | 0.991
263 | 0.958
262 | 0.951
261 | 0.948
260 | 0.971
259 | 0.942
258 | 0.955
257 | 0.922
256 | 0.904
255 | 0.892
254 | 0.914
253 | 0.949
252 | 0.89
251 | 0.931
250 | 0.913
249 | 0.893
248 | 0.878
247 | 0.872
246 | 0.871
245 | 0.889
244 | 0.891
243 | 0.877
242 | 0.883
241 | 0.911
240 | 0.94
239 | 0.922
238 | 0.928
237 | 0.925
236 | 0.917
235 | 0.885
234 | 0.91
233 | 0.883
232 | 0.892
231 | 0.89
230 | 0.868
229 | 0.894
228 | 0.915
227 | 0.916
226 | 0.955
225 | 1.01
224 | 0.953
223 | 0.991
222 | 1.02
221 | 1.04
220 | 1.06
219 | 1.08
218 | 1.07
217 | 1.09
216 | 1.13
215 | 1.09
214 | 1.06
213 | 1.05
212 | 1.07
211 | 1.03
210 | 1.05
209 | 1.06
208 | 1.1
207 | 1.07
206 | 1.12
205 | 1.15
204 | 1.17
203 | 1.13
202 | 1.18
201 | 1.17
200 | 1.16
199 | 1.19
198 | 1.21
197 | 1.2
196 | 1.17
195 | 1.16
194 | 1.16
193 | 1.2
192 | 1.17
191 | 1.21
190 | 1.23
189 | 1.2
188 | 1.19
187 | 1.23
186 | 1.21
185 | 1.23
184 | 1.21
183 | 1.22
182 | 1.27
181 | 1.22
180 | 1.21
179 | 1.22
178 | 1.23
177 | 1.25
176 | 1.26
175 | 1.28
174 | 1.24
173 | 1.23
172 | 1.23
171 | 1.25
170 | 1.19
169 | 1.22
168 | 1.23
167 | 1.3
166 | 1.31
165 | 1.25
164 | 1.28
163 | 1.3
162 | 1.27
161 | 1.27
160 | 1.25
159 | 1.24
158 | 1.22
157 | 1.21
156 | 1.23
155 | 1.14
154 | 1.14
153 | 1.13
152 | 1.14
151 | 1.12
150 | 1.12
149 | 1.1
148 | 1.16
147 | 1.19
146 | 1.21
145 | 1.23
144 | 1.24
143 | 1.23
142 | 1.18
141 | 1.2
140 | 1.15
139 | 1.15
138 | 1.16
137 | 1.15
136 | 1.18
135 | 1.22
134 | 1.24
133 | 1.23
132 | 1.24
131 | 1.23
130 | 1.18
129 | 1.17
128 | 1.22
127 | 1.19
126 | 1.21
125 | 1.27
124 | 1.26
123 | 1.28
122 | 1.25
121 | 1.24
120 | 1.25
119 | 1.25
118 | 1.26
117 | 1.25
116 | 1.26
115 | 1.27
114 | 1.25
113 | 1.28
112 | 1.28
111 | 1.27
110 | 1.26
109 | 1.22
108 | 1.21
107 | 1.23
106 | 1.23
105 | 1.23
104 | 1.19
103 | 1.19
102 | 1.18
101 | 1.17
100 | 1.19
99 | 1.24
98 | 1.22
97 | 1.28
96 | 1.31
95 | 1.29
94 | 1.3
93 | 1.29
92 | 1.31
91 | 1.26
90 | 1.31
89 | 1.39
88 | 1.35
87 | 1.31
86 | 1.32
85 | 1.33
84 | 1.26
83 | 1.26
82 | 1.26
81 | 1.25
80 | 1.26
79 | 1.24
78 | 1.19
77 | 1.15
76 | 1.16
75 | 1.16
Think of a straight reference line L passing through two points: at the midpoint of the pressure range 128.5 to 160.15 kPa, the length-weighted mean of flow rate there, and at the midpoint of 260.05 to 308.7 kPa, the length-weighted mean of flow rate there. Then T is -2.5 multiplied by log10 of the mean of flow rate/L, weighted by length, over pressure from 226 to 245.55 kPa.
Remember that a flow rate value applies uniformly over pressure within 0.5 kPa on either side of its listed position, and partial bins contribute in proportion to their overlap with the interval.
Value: 0.20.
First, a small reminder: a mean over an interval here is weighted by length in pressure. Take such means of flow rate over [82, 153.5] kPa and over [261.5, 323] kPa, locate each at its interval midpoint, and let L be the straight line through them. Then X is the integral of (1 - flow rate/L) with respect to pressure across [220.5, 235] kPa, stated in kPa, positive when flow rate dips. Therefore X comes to 2.66 kPa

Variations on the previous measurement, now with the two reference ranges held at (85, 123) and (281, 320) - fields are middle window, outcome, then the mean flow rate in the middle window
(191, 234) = 4.6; 1.07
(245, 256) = 2.5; 0.9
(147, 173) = 0.3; 1.21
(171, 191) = -0.3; 1.23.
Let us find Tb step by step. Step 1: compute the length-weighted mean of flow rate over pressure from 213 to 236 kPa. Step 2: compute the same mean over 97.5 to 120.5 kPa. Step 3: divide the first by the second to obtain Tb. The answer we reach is 0.80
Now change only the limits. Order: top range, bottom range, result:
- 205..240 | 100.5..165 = 0.82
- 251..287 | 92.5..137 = 0.79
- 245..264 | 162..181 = 0.74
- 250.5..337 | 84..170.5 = 0.89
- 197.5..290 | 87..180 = 0.81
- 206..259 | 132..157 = 0.82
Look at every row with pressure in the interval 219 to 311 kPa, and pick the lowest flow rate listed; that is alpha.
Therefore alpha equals 0.868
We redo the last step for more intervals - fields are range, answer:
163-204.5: 1.13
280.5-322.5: 1.01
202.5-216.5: 1.03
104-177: 1.1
